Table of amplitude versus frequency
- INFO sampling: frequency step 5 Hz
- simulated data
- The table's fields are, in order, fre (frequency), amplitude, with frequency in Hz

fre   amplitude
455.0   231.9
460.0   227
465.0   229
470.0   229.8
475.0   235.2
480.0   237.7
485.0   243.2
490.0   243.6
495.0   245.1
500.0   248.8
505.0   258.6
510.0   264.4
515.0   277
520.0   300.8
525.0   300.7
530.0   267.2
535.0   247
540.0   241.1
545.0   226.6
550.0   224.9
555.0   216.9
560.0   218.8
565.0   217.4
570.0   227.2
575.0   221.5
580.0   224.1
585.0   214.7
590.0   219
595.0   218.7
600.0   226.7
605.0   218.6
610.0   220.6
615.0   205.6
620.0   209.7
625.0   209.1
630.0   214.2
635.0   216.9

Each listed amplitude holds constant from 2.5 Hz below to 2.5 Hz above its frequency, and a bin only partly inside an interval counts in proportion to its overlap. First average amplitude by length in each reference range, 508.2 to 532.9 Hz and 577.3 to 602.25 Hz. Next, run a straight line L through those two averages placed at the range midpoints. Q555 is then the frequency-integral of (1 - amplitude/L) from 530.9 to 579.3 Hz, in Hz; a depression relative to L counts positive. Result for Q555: 4.5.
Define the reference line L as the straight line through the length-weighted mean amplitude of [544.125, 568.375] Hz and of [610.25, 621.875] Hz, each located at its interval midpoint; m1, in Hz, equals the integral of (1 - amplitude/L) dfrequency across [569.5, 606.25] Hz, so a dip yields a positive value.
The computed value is -1.0 Hz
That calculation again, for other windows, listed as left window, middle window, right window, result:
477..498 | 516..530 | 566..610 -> -3.4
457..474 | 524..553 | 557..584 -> -3.1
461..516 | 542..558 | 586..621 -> 0.5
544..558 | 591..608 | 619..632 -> -0.5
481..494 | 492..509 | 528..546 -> -0.6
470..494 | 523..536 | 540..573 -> -2.5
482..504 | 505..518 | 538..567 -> -1.7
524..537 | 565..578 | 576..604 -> 0.7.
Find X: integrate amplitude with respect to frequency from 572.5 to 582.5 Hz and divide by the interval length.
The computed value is 223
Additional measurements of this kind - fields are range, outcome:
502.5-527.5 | 280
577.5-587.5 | 219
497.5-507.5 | 254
